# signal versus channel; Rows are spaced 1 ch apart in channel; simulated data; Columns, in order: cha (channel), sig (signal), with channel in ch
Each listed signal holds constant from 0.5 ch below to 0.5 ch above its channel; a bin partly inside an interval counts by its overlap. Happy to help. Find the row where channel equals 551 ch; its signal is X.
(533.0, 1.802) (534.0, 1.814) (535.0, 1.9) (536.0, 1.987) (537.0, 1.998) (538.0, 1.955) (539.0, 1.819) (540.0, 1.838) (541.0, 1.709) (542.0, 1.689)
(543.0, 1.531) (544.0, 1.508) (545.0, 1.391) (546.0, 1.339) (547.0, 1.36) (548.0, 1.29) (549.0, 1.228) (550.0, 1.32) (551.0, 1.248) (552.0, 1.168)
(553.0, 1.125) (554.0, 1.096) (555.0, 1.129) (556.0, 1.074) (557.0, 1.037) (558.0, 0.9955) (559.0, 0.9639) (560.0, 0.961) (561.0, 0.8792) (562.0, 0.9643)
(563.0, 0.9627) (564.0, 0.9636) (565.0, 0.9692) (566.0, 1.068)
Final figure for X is 1.248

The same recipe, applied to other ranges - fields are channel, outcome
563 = 0.9627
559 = 0.9639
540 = 1.838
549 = 1.228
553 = 1.125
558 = 0.9955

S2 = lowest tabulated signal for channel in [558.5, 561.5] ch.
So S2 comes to 0.8792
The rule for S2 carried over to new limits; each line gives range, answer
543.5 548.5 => 1.29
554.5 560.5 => 0.961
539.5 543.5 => 1.531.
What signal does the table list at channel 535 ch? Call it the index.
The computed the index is 1.9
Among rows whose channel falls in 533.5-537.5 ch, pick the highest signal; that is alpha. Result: 1.998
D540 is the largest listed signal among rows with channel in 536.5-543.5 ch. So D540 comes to 1.998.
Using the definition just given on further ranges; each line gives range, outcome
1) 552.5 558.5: 1.129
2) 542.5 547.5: 1.531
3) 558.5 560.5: 0.9639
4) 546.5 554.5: 1.36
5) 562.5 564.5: 0.9636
